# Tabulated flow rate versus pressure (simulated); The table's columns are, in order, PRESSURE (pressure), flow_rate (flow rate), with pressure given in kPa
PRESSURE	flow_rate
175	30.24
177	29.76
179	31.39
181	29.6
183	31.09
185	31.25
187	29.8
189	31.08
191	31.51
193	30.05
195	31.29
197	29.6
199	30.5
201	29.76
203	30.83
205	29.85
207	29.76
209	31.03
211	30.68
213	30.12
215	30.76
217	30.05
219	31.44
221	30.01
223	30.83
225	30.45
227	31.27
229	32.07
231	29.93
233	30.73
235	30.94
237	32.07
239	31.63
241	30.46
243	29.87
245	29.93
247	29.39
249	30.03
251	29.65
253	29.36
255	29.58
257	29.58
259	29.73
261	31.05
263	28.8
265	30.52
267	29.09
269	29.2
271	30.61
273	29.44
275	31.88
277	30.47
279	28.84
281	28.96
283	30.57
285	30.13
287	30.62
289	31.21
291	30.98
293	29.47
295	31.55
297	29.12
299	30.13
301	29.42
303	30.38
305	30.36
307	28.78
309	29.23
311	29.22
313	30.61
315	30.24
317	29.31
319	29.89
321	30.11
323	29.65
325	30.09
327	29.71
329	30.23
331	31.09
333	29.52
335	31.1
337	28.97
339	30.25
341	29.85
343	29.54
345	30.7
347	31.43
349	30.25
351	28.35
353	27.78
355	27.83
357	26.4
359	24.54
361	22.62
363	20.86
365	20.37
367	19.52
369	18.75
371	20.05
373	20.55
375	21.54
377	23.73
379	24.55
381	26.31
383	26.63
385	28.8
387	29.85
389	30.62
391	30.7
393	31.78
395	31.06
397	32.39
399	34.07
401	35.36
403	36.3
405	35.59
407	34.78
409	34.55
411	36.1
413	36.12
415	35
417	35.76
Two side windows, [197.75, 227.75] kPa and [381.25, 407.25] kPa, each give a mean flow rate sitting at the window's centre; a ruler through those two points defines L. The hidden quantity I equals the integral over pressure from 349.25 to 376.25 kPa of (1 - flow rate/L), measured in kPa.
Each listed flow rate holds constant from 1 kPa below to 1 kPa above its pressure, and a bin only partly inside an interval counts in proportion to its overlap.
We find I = 7.2 kPa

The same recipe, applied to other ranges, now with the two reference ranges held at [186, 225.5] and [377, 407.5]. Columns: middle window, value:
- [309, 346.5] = 1.0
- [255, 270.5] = 0.4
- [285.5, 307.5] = 0.3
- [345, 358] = 0.8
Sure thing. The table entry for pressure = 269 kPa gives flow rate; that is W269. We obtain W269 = 29.2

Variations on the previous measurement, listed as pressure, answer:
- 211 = 30.68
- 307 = 28.78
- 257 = 29.58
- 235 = 30.94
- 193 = 30.05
